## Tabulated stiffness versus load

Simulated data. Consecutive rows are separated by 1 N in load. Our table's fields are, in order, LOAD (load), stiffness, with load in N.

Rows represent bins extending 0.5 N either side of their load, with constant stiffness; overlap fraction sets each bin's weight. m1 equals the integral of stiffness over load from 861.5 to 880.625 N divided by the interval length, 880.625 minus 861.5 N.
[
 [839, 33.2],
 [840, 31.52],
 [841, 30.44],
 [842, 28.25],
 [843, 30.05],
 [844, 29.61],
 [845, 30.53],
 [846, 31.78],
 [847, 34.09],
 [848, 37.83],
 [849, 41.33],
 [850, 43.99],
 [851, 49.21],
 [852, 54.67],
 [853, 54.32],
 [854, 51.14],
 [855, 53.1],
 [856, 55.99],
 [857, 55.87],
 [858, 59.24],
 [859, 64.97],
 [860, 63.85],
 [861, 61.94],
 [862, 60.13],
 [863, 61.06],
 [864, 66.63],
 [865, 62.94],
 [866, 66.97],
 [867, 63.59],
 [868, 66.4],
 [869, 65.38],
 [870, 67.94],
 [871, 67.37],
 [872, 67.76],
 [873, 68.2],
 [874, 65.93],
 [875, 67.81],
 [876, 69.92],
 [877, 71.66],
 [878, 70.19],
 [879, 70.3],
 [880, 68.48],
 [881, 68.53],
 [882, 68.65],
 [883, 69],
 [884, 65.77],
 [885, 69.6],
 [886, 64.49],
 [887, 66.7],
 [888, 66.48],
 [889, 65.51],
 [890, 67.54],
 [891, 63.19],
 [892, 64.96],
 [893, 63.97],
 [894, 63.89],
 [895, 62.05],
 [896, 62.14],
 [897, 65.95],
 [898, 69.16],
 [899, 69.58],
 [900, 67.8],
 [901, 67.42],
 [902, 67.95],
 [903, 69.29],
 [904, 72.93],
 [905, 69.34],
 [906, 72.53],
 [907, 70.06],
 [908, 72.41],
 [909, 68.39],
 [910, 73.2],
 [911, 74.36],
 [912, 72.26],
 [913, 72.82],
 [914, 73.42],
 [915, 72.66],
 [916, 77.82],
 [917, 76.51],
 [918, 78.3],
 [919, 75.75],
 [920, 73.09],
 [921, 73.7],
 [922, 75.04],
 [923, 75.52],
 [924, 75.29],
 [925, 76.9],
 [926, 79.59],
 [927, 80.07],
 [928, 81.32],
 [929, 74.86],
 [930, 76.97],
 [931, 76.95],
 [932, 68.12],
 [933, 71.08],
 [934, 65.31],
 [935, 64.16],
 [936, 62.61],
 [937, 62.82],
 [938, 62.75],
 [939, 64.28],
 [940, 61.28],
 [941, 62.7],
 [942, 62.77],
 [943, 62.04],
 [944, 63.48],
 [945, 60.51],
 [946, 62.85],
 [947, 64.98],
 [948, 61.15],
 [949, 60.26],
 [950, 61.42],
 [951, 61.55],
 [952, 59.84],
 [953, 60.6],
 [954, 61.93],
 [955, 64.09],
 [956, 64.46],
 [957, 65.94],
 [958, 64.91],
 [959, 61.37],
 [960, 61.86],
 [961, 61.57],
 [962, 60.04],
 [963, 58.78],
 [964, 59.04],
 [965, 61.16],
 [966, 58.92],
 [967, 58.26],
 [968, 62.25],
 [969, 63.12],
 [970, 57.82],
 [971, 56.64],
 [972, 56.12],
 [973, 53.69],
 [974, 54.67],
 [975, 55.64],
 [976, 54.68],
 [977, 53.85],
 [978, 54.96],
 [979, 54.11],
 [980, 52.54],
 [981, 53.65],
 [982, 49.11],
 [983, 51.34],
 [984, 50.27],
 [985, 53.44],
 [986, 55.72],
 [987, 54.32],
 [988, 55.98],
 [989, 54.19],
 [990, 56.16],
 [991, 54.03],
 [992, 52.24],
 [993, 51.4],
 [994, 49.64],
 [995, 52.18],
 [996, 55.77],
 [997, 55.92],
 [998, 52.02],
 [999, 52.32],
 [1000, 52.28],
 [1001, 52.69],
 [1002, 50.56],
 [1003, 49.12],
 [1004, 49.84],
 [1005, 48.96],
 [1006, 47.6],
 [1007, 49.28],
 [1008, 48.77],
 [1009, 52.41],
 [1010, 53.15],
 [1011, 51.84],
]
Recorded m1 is 66.8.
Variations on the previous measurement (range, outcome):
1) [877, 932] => 70.9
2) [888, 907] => 67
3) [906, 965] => 68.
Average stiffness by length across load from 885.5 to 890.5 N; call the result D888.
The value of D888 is 66.1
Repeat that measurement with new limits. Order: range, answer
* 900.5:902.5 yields 67.7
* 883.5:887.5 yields 66.6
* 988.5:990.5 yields 55.2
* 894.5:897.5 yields 63.4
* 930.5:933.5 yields 72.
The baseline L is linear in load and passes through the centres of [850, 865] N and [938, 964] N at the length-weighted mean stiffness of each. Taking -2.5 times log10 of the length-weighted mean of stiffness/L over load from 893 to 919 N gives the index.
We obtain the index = -0.174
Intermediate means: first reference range 57.7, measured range 70.5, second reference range 62.1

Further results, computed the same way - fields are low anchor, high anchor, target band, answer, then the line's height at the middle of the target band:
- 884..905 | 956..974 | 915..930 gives -0.20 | 64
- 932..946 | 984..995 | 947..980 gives -0.01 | 58.7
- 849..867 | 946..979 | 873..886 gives -0.18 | 58.1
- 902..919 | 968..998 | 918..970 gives -0.03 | 64.3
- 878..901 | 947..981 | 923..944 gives -0.12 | 62.3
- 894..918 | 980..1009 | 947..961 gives -0.03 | 60.5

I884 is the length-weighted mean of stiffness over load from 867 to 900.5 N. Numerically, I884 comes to 67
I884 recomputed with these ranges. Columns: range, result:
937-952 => 62.2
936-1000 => 58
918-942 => 71.3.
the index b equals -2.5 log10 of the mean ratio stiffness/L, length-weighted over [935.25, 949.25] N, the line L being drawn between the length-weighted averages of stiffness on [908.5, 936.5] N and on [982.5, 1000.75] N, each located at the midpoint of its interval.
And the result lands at 0.09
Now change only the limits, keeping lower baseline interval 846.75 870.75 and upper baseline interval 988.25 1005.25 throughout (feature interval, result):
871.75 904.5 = -0.20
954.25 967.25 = -0.15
